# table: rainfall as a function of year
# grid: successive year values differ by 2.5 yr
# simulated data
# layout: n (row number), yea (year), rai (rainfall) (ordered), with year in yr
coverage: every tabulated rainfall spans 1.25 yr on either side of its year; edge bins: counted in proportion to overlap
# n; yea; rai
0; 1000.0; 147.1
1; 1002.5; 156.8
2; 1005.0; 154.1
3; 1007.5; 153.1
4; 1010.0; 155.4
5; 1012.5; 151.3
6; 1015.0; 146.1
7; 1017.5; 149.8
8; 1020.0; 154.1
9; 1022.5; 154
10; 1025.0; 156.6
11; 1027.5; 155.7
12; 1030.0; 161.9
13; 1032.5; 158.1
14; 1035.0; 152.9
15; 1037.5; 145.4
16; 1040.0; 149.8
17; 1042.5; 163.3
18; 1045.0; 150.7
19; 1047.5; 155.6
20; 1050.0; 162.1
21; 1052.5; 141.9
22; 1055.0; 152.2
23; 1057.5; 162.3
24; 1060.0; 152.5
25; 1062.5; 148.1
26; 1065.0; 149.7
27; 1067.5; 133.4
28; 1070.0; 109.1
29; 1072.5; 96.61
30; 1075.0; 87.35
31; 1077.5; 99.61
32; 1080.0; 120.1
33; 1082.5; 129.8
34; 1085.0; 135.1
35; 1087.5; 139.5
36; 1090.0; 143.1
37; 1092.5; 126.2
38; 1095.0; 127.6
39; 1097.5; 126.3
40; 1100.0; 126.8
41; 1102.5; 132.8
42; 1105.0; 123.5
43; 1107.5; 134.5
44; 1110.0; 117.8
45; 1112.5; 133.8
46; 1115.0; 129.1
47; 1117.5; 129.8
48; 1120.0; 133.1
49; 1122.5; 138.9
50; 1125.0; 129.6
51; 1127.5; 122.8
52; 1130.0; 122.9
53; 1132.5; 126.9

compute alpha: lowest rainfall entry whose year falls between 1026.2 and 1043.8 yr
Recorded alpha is 145.4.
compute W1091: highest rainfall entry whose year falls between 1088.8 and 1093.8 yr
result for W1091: 143.1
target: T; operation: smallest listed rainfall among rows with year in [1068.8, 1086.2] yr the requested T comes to 87.35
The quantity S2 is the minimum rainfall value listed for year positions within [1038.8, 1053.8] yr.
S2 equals 141.9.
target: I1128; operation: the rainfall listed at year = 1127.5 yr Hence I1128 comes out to 122.8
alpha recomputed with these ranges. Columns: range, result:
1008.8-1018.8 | 146.1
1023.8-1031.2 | 155.7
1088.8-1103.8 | 126.2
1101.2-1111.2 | 117.8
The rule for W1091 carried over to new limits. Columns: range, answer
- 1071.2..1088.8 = 139.5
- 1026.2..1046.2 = 163.3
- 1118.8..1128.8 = 138.9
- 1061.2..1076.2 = 149.7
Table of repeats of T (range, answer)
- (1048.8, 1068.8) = 133.4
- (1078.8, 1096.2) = 120.1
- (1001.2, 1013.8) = 151.3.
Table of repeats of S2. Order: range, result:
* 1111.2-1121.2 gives 129.1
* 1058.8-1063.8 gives 148.1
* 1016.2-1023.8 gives 149.8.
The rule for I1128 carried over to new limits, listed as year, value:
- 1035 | 152.9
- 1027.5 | 155.7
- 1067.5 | 133.4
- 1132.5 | 126.9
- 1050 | 162.1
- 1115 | 129.1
